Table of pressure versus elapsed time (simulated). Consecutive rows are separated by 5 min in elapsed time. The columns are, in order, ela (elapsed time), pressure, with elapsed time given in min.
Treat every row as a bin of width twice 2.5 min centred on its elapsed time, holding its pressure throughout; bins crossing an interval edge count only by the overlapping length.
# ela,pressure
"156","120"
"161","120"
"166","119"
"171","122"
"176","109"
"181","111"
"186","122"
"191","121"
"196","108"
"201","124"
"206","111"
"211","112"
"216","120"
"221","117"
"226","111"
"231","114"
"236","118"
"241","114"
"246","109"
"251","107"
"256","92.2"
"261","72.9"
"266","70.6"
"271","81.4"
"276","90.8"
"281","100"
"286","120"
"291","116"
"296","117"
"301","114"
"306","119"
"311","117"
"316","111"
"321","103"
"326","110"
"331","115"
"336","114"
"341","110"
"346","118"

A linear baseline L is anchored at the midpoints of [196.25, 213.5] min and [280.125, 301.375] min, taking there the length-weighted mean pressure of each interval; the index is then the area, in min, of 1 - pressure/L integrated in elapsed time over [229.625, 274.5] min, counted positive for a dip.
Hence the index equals 6.8 min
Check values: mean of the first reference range 115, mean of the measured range 97.1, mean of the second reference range 114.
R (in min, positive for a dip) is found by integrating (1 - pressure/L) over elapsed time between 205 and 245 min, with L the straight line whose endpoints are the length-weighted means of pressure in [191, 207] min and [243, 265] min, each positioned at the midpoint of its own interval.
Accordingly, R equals -3.54 min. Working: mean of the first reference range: 116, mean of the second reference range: 94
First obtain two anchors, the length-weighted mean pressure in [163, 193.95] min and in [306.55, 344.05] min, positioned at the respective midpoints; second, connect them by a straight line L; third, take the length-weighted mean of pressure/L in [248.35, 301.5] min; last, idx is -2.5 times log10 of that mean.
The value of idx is 0.16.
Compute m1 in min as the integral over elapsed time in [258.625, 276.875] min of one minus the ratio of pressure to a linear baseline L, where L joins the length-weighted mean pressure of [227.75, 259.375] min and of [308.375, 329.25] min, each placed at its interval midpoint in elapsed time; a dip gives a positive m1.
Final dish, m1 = 5.2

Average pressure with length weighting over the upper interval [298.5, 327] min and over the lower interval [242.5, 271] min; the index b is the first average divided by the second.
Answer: 1.24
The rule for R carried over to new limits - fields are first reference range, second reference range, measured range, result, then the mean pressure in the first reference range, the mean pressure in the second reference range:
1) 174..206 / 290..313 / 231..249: 0.39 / 116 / 117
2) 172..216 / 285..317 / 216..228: 0.02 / 115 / 116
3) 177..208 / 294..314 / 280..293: 0.36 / 116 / 117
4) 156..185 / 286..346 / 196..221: 0.03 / 117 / 114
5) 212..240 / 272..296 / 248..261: 1.90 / 116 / 106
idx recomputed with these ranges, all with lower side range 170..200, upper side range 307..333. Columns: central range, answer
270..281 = 0.247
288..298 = -0.040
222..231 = 0.015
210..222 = -0.020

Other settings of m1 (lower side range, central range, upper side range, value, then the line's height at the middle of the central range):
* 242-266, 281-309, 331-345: -3.4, 103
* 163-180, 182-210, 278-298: -0.3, 115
